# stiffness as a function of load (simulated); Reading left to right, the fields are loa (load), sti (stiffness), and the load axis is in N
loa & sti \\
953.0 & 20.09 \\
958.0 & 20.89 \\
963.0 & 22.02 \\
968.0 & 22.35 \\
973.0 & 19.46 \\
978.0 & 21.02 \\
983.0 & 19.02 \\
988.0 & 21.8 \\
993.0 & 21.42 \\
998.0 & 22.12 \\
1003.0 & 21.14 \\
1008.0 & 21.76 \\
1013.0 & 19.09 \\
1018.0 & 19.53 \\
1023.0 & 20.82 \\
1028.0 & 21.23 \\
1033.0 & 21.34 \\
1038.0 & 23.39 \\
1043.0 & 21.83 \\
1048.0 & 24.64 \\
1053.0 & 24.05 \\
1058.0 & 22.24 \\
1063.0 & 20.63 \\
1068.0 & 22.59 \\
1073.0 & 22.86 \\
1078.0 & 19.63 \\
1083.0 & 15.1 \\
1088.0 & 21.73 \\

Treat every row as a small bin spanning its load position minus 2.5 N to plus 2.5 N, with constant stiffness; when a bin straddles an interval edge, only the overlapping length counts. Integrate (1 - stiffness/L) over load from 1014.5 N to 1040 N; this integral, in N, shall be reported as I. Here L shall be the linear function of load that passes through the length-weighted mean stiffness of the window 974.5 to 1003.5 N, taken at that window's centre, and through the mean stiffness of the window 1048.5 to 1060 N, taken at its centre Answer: 1.50 N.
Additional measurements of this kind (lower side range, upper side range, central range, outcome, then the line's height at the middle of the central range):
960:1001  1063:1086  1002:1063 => -3.38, 20.6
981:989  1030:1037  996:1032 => 0.56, 21.2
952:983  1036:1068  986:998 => -0.16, 21.4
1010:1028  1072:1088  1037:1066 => -4.62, 19.6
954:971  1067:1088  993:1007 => -0.36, 21.1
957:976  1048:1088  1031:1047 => -0.89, 21.3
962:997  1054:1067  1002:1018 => 0.67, 21.3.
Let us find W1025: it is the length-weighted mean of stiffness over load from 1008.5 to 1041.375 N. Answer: 21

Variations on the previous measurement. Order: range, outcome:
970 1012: 20.9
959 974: 21.4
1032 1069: 22.6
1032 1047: 22.5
